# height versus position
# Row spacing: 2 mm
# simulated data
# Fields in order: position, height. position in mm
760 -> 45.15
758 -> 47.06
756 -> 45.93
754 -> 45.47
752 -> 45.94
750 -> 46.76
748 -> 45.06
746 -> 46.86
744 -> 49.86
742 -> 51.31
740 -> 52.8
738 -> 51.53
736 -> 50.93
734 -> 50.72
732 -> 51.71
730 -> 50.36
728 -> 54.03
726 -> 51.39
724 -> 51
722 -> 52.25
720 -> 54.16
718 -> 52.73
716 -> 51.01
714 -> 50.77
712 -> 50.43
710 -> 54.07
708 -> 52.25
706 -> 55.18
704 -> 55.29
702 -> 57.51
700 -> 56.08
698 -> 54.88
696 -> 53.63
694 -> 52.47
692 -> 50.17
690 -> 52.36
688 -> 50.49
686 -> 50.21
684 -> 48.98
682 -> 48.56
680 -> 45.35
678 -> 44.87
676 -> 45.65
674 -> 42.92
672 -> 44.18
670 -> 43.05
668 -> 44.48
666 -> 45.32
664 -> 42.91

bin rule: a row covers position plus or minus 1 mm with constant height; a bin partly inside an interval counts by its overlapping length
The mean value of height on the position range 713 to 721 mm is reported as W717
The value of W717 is 52.2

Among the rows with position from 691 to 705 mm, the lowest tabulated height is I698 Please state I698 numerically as 50.17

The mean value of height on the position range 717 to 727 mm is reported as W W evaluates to 52.3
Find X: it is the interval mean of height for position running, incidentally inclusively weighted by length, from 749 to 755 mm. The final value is 46.1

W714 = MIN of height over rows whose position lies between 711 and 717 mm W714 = 50.43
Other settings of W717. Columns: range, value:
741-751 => 48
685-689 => 50.4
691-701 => 53.4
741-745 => 50.6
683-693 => 50.4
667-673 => 43.9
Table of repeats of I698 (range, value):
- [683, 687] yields 48.98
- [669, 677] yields 42.92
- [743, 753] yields 45.06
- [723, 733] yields 50.36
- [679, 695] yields 45.35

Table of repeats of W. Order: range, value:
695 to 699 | 54.3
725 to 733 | 51.9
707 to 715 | 51.9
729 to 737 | 50.9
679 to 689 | 48.7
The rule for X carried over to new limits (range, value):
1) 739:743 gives 52.1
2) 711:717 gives 50.7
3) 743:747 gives 48.4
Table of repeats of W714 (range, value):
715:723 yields 51.01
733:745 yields 49.86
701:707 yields 55.18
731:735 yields 50.72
